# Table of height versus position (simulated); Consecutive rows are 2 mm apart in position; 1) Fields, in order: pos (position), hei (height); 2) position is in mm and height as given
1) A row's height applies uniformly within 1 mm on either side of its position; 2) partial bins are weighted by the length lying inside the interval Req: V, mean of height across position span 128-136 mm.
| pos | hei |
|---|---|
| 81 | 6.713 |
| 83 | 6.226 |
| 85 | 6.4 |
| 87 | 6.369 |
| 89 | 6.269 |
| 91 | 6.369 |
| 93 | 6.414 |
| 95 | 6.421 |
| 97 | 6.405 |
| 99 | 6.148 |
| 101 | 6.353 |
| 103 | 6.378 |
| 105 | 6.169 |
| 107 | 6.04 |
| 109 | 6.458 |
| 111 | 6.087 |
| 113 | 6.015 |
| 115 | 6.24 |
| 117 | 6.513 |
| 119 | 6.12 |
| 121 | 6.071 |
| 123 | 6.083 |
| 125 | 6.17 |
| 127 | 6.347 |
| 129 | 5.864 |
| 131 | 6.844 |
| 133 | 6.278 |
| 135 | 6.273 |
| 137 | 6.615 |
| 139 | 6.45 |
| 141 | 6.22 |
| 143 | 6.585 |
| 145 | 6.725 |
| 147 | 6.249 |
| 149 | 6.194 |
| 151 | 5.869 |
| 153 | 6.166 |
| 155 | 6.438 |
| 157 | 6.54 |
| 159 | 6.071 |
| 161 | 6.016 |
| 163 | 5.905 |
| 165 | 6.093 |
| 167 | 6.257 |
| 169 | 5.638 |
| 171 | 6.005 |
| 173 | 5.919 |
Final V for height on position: 6.31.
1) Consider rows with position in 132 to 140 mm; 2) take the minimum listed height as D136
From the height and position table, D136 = 6.273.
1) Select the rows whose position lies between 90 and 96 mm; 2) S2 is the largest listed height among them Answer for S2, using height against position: 6.421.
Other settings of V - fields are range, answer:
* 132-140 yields 6.4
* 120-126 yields 6.11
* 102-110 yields 6.26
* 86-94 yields 6.36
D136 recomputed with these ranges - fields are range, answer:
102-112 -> 6.04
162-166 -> 5.905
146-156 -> 5.869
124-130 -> 5.864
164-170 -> 5.638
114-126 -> 6.071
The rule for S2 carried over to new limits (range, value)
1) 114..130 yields 6.513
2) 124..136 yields 6.844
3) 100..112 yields 6.458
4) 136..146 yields 6.725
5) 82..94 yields 6.414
